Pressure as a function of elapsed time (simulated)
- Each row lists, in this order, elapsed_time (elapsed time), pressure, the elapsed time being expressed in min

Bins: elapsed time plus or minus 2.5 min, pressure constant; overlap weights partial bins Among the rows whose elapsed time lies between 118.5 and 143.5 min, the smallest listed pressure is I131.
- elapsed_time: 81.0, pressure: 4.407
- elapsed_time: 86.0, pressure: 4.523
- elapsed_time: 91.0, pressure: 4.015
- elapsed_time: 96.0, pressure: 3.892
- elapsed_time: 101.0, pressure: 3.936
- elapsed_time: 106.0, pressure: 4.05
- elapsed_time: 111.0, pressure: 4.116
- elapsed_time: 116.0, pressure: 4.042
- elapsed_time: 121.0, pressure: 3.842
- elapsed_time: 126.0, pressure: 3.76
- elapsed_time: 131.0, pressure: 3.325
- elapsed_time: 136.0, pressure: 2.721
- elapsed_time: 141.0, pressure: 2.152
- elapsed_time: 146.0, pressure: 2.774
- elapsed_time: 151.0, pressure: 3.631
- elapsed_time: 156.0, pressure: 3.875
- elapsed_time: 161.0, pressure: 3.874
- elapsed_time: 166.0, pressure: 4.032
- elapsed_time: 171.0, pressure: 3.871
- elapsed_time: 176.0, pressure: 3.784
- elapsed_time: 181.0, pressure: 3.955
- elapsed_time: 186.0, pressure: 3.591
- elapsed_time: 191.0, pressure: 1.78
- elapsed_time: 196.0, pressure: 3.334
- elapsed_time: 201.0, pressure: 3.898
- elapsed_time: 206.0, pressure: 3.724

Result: 2.152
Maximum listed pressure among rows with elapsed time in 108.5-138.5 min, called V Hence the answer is 4.116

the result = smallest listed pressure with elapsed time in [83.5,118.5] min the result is 3.892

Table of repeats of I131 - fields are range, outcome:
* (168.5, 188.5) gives 3.591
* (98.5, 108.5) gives 3.936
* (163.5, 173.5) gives 3.871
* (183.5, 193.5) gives 1.78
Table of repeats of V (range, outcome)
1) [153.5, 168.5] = 4.032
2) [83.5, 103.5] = 4.523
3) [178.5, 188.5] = 3.955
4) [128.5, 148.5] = 3.325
